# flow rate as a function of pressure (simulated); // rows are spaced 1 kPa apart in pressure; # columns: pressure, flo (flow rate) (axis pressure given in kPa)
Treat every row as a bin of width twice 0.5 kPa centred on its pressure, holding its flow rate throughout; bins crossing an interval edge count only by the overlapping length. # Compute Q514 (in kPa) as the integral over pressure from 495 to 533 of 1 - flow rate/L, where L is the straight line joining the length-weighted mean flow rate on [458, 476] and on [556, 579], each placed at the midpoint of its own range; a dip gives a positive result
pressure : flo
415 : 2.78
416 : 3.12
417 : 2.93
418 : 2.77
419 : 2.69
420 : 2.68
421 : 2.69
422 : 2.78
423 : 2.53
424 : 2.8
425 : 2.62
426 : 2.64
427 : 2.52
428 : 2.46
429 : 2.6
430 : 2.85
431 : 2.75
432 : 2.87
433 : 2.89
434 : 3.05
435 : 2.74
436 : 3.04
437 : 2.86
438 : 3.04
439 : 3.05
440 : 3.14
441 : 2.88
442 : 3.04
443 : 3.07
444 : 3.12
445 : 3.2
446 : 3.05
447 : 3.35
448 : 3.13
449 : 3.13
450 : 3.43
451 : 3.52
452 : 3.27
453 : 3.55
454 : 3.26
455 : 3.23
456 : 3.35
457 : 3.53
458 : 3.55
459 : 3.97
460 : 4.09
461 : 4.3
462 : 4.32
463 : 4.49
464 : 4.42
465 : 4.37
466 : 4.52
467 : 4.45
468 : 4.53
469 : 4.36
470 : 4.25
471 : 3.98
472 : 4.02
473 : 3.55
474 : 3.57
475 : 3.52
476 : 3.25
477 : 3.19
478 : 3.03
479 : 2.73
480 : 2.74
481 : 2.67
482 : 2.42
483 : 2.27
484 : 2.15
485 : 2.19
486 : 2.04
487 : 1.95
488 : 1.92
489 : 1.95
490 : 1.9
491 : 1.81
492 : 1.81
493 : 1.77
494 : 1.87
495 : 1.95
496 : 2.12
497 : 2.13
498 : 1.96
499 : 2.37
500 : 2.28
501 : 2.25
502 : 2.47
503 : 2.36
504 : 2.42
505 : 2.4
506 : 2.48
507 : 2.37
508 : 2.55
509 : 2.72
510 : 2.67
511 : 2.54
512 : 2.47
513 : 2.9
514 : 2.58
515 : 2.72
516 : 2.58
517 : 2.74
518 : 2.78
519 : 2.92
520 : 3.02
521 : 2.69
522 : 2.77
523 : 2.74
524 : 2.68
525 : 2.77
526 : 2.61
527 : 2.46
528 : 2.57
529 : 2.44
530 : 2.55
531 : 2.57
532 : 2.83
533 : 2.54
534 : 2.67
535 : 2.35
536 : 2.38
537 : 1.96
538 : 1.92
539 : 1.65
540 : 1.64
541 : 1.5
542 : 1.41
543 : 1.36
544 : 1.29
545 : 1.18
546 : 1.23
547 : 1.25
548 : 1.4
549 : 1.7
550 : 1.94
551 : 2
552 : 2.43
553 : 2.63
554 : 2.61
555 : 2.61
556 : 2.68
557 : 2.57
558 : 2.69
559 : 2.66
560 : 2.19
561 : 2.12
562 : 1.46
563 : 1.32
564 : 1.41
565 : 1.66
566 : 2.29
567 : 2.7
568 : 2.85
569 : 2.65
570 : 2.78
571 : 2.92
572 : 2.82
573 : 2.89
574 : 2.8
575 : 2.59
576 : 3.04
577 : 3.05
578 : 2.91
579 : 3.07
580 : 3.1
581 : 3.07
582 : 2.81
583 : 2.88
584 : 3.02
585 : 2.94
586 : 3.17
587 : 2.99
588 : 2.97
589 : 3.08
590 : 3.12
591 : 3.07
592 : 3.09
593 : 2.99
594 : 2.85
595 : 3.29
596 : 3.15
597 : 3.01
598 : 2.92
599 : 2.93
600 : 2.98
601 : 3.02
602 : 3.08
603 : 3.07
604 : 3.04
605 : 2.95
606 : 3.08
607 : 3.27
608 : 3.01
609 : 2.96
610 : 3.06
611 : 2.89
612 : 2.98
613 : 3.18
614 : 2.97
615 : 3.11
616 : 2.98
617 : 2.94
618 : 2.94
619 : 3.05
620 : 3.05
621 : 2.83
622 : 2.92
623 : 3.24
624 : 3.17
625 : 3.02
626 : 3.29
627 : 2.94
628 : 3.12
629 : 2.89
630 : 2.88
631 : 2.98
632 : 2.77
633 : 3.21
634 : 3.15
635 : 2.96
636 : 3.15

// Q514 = 9.01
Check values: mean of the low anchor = 4.12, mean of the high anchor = 2.49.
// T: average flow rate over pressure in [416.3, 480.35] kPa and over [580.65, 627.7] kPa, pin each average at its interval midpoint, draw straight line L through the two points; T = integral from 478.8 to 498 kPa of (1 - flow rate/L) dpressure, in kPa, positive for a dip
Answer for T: 6.7 kPa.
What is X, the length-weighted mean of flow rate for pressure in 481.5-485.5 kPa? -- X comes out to 2.26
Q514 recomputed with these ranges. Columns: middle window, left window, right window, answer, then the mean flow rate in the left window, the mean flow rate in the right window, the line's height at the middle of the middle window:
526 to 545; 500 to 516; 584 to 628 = 3.96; 2.52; 3.04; 2.67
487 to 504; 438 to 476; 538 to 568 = 5.10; 3.65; 1.93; 2.96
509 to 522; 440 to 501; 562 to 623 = 1.27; 3.09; 2.88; 3.01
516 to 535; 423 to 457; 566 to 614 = 2.01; 3.02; 2.97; 2.99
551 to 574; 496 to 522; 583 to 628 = 3.32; 2.53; 3.04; 2.81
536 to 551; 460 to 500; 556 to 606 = 6.75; 3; 2.78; 2.86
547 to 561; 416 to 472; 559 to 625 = 3.30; 3.31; 2.86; 2.97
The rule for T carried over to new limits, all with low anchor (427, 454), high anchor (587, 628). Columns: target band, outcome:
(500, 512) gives 2.25 kPa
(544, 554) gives 4.17 kPa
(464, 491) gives -0.87 kPa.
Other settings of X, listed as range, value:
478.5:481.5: 2.71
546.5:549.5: 1.45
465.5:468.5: 4.5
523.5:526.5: 2.69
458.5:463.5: 4.23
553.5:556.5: 2.63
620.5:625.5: 3.04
